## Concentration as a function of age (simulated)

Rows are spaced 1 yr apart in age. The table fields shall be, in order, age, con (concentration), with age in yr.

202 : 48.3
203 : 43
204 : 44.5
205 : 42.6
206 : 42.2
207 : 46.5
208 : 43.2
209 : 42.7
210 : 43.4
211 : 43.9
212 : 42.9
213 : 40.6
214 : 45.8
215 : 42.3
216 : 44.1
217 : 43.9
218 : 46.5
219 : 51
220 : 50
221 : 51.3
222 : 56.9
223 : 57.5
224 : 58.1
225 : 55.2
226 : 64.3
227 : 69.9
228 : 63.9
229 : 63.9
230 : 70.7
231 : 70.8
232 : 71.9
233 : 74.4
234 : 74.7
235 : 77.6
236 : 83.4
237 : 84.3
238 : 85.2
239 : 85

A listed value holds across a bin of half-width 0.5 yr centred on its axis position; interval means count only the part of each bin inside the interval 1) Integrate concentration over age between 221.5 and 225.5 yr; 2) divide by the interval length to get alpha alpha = 56.9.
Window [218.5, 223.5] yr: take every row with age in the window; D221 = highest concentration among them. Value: 57.5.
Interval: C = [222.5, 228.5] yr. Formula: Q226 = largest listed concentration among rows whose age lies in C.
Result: 69.9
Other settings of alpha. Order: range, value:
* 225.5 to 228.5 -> 66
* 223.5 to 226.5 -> 59.2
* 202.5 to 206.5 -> 43.1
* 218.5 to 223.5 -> 53.3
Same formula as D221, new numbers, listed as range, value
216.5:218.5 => 46.5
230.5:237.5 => 84.3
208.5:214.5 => 45.8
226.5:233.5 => 74.4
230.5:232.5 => 71.9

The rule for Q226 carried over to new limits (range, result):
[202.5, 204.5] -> 44.5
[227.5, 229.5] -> 63.9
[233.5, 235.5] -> 77.6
